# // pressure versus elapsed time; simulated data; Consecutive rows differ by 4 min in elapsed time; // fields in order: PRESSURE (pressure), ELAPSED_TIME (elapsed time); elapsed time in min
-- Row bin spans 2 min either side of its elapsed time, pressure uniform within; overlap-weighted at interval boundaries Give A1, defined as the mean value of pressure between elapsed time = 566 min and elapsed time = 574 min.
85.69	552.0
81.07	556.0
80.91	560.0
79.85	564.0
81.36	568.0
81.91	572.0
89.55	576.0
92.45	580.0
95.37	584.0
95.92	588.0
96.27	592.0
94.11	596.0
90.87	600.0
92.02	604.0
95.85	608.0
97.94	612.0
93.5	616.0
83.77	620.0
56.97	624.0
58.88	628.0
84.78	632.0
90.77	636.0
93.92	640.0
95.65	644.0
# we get 81.6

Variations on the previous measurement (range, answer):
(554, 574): 81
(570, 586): 89.8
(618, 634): 71.1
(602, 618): 94.8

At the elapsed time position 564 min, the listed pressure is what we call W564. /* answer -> 79.85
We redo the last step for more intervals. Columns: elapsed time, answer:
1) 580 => 92.45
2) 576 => 89.55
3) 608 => 95.85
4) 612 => 97.94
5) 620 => 83.77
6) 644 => 95.65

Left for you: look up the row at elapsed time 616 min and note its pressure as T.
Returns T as 93.5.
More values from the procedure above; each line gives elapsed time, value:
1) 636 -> 90.77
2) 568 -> 81.36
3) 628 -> 58.88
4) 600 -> 90.87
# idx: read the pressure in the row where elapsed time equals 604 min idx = 92.02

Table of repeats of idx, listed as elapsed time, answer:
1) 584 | 95.37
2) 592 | 96.27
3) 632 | 84.78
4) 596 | 94.11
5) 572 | 81.91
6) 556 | 81.07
